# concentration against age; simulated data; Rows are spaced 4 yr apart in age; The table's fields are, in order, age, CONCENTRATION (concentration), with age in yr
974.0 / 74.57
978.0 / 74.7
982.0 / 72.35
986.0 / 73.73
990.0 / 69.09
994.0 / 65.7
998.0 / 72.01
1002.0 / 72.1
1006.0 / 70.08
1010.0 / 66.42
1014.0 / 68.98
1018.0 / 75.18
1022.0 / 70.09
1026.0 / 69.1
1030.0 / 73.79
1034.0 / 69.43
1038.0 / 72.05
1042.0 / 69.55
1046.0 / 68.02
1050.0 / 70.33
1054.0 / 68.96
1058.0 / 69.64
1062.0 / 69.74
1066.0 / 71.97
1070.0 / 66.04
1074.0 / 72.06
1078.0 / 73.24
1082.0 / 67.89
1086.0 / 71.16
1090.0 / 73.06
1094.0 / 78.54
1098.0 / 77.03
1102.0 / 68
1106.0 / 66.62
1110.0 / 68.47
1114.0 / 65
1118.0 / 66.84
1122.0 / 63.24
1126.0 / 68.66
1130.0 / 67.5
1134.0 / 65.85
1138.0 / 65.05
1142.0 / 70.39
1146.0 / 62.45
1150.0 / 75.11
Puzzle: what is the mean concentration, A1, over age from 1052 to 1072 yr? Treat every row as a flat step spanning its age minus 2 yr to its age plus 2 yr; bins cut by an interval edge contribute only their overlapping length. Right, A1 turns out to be 69.3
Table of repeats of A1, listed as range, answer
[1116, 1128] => 66.2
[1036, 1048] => 69.9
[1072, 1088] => 71.1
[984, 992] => 71.4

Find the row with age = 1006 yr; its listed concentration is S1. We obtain 70.08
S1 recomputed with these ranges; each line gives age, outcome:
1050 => 70.33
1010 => 66.42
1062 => 69.74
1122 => 63.24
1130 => 67.5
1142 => 70.39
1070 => 66.04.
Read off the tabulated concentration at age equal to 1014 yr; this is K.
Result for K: 68.98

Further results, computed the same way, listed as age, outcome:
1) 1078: 73.24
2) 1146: 62.45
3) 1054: 68.96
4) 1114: 65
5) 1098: 77.03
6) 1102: 68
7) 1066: 71.97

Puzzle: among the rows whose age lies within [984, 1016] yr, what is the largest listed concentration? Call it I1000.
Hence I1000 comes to 73.73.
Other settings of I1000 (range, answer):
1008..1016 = 68.98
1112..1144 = 70.39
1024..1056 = 73.79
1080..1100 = 78.54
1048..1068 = 71.97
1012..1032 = 75.18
